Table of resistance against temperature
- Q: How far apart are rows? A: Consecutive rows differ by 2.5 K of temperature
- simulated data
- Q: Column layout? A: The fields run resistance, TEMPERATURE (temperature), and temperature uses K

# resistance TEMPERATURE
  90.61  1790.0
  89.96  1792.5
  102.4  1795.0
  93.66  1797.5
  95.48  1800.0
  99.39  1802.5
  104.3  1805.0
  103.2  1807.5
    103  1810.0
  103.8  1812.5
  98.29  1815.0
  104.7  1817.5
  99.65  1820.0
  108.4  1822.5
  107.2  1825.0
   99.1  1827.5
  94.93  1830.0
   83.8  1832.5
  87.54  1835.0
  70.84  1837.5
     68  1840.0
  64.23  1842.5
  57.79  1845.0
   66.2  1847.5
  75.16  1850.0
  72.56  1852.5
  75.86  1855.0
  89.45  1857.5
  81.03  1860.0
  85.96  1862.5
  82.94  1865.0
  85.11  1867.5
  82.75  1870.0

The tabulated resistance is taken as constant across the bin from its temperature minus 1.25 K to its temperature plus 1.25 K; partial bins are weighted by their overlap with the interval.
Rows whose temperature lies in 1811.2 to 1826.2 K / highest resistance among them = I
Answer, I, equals 108.4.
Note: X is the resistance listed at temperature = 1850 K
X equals 75.16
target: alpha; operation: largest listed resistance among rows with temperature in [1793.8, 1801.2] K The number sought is 102.4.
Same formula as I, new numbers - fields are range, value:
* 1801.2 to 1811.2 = 104.3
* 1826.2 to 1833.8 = 99.1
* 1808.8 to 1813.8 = 103.8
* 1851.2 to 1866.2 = 89.45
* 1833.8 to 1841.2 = 87.54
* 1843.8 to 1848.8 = 66.2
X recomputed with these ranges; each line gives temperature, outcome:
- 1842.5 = 64.23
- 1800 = 95.48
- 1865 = 82.94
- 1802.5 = 99.39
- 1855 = 75.86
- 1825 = 107.2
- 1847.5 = 66.2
